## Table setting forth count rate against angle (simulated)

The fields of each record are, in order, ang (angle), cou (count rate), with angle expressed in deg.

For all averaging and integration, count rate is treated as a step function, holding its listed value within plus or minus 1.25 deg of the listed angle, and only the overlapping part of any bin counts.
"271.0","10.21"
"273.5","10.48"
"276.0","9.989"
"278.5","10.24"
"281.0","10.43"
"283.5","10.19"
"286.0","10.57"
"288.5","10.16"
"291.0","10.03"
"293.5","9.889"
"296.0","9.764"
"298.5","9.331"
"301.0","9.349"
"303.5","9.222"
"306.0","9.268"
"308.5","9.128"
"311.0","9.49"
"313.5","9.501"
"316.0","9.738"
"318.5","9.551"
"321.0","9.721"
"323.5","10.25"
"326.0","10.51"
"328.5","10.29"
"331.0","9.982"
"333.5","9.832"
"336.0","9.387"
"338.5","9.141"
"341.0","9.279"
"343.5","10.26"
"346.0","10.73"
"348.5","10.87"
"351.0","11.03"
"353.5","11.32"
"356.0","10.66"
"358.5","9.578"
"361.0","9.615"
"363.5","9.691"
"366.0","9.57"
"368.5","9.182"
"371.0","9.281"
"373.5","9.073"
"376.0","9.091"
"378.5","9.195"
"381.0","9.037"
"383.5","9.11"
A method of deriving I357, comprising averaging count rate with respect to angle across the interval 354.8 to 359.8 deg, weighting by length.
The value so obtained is 10.1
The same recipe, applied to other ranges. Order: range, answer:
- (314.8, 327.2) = 9.95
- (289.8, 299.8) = 9.75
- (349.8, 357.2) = 11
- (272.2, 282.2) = 10.3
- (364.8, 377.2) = 9.24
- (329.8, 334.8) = 9.9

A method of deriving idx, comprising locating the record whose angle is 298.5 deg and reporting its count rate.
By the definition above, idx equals 9.331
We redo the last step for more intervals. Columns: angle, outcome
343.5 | 10.26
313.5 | 9.501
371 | 9.281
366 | 9.57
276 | 9.989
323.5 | 10.25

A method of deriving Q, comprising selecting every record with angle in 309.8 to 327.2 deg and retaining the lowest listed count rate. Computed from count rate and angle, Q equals 9.49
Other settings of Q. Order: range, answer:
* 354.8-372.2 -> 9.182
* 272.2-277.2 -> 9.989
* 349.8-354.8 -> 11.03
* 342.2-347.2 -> 10.26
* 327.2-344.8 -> 9.141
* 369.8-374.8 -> 9.073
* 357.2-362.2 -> 9.578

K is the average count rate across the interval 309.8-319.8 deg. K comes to 9.57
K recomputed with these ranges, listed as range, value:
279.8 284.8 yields 10.3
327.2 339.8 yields 9.73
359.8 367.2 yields 9.63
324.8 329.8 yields 10.4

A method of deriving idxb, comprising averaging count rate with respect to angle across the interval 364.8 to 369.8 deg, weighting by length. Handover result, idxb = 9.37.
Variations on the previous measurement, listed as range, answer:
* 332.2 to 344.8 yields 9.59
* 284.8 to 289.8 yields 10.4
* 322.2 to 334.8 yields 10.2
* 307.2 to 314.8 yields 9.37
